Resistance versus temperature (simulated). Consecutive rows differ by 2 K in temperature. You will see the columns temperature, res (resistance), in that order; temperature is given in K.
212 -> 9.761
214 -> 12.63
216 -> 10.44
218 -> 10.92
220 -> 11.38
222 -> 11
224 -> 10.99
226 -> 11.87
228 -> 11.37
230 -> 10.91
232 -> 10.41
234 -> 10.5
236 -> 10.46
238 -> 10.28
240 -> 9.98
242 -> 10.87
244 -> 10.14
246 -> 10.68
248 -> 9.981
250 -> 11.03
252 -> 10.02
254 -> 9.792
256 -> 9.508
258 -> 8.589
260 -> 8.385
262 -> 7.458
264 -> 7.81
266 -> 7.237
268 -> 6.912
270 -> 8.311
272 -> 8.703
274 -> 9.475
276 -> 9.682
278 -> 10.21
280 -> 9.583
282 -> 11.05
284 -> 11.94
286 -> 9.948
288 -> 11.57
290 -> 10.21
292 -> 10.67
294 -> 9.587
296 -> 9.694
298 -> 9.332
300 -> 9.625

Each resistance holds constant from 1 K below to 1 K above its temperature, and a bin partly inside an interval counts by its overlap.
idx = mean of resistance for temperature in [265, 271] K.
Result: 7.49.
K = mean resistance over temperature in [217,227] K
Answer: 11.2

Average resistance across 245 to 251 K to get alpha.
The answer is 10.6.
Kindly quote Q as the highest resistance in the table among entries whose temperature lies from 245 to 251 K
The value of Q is 11.03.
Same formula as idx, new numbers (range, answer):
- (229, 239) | 10.5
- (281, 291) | 10.9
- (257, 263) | 8.14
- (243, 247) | 10.4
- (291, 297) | 9.98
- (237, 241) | 10.1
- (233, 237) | 10.5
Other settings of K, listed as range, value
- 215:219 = 10.7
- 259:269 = 7.56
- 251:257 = 9.77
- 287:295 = 10.5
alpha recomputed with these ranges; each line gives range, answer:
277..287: 10.5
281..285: 11.5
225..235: 11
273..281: 9.74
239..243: 10.4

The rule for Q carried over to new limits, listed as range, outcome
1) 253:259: 9.792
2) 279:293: 11.94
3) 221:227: 11.87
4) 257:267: 8.589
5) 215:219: 10.92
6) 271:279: 10.21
